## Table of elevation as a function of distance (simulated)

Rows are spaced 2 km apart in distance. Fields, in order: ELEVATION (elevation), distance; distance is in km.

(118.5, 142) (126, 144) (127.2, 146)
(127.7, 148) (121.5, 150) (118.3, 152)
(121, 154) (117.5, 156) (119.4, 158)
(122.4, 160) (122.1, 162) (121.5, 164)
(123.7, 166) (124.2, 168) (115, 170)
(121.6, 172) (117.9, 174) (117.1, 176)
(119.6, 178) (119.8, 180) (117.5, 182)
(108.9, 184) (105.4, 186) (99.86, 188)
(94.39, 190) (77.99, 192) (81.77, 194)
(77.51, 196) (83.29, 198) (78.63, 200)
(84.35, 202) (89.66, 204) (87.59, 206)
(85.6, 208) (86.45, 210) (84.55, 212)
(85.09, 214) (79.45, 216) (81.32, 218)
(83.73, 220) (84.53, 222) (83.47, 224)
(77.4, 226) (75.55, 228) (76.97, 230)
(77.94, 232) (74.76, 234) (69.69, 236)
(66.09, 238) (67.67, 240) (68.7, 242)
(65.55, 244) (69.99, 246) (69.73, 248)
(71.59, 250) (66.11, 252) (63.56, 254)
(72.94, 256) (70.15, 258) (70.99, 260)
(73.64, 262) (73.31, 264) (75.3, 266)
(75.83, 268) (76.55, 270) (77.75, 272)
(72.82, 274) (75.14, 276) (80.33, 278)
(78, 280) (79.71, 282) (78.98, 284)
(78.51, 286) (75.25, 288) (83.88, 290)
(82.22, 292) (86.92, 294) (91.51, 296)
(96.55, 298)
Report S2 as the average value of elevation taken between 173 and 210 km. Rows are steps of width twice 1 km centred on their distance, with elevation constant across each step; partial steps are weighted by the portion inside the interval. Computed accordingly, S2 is 96.8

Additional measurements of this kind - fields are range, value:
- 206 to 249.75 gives 77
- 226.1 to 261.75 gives 70.7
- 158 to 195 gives 112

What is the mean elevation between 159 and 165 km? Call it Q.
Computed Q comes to 122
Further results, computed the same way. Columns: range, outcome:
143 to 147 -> 127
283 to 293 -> 79.8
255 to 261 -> 71.4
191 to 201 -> 79.8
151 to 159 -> 119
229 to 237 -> 74.8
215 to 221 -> 81.5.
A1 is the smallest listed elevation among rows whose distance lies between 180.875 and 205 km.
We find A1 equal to 77.51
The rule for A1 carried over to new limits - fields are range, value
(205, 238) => 66.09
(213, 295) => 63.56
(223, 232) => 75.55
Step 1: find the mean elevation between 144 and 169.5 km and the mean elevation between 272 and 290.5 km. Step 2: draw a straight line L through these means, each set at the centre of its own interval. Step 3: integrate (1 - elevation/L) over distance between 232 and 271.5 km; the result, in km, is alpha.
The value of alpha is 7.7 km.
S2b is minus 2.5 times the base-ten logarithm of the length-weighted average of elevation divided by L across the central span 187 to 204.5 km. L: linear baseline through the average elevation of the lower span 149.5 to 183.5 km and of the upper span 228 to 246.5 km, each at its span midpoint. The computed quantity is 0.17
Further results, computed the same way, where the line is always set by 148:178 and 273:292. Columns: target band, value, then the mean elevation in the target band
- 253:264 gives 0.22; 70.5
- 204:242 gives 0.25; 79.3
